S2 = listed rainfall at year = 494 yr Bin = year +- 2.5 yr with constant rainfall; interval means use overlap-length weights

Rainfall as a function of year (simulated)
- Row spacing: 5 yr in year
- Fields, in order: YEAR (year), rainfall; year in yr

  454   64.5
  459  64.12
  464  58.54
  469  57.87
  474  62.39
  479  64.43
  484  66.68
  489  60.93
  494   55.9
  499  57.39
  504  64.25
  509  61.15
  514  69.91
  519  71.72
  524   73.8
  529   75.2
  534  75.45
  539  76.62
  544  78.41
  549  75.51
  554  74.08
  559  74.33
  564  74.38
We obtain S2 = 55.9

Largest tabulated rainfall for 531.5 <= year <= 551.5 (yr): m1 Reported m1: 78.41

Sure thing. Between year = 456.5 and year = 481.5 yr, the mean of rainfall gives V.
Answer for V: 61.5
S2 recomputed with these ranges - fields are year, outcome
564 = 74.38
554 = 74.08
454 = 64.5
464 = 58.54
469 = 57.87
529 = 75.2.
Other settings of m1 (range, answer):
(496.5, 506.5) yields 64.25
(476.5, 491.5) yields 66.68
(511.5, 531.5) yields 75.2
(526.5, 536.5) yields 75.45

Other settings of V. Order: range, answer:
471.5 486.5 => 64.5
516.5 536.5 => 74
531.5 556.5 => 76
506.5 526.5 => 69.1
